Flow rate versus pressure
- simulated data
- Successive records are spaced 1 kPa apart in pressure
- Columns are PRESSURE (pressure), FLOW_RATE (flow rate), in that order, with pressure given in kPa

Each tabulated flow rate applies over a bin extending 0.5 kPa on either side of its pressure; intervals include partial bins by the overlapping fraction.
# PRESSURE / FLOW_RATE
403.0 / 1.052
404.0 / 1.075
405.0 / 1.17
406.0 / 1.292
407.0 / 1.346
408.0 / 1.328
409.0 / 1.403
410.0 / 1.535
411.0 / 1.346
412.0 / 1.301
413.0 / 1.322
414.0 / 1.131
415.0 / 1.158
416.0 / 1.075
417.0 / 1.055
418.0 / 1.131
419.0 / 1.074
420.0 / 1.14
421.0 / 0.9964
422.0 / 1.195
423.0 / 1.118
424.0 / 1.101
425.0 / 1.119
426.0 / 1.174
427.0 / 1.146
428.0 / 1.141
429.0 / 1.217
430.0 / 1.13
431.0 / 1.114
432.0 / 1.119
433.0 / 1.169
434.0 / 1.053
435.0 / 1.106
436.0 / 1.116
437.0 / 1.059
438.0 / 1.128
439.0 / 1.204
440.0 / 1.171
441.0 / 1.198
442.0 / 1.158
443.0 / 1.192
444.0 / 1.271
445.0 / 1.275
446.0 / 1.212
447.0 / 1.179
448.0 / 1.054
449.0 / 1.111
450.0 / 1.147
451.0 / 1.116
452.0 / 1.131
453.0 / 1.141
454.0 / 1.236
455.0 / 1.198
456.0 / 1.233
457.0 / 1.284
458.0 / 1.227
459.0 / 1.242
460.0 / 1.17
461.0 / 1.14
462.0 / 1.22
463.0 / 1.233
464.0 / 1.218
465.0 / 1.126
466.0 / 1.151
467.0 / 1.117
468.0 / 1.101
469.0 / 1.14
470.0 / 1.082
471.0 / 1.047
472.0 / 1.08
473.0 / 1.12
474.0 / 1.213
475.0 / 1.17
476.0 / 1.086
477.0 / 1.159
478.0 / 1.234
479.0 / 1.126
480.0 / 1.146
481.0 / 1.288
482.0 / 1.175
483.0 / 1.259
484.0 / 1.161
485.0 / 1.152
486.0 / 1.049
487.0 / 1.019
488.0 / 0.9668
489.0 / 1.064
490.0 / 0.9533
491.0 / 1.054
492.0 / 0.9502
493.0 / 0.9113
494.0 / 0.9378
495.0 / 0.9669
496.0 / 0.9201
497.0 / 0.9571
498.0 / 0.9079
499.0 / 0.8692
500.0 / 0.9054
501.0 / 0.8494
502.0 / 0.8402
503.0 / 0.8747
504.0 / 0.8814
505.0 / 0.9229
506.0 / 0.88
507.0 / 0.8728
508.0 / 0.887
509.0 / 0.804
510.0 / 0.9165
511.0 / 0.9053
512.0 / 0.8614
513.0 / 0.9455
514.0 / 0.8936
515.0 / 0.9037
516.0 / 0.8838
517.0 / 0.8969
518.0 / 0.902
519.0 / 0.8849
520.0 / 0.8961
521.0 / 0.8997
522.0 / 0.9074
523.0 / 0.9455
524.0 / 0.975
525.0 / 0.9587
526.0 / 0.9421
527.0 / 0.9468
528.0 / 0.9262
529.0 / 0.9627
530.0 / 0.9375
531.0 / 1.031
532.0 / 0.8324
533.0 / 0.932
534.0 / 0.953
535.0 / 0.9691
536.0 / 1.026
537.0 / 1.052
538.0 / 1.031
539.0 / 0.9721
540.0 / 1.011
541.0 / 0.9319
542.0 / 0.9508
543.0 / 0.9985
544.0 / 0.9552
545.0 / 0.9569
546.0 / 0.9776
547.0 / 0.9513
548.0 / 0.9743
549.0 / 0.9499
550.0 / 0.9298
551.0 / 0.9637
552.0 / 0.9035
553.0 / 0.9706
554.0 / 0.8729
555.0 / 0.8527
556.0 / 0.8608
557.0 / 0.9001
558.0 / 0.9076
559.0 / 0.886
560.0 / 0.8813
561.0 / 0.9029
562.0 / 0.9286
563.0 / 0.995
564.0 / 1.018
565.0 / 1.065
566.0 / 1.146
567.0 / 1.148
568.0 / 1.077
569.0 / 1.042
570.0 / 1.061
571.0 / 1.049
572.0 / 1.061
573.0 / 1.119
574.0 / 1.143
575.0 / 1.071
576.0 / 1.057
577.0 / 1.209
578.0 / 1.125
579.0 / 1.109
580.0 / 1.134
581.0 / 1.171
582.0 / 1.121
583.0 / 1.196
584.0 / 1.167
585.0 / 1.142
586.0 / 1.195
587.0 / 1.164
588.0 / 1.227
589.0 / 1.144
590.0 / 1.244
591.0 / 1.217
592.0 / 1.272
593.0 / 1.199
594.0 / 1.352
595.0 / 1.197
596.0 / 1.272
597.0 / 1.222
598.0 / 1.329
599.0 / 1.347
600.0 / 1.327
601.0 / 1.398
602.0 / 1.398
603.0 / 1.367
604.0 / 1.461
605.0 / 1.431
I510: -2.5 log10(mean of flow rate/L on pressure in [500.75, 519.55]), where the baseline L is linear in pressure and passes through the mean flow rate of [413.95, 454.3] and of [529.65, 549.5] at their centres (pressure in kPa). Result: 0.15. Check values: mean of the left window 1.14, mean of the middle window 0.885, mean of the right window 0.97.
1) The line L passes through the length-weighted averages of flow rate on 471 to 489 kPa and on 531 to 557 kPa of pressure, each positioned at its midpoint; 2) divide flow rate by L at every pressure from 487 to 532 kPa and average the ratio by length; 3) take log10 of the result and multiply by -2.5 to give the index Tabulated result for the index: 0.14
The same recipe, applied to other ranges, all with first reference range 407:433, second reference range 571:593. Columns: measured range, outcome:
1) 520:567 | 0.21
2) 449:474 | 0.01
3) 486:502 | 0.23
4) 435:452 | 0.02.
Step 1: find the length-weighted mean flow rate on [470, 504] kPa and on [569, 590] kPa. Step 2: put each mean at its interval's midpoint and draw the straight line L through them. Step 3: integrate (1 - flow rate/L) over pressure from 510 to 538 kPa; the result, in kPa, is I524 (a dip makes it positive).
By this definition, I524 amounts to 3.8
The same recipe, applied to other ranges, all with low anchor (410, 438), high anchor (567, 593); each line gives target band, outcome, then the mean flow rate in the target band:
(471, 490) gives 0.3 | 1.13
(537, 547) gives 1.4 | 0.979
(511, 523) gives 2.6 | 0.9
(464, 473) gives 0.3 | 1.11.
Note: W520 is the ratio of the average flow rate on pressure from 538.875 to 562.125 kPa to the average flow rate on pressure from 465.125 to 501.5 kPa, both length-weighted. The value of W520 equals 0.88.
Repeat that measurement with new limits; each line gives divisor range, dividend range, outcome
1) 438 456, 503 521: 0.76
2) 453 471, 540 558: 0.79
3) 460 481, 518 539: 0.83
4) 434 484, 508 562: 0.80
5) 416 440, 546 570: 0.86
